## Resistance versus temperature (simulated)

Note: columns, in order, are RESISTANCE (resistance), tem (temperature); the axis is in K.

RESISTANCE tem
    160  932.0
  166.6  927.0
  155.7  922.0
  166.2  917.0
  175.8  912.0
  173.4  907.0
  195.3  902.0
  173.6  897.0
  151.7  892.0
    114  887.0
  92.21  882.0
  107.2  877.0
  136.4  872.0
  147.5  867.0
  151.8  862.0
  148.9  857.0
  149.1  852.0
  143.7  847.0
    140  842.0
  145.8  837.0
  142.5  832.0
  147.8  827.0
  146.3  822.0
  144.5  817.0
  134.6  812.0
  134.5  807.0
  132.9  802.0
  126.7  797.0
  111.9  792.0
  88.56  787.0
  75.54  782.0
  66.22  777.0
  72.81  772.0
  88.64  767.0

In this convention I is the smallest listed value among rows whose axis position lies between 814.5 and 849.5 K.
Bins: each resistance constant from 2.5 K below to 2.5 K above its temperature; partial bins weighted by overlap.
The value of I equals 140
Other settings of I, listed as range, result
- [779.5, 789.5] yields 75.54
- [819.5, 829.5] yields 146.3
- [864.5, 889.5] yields 92.21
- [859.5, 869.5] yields 147.5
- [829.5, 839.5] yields 142.5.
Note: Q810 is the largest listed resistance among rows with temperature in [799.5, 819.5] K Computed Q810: 144.5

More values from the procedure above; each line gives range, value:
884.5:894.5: 151.7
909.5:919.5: 175.8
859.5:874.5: 151.8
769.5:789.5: 88.56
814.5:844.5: 147.8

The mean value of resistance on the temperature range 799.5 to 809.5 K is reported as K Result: 134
